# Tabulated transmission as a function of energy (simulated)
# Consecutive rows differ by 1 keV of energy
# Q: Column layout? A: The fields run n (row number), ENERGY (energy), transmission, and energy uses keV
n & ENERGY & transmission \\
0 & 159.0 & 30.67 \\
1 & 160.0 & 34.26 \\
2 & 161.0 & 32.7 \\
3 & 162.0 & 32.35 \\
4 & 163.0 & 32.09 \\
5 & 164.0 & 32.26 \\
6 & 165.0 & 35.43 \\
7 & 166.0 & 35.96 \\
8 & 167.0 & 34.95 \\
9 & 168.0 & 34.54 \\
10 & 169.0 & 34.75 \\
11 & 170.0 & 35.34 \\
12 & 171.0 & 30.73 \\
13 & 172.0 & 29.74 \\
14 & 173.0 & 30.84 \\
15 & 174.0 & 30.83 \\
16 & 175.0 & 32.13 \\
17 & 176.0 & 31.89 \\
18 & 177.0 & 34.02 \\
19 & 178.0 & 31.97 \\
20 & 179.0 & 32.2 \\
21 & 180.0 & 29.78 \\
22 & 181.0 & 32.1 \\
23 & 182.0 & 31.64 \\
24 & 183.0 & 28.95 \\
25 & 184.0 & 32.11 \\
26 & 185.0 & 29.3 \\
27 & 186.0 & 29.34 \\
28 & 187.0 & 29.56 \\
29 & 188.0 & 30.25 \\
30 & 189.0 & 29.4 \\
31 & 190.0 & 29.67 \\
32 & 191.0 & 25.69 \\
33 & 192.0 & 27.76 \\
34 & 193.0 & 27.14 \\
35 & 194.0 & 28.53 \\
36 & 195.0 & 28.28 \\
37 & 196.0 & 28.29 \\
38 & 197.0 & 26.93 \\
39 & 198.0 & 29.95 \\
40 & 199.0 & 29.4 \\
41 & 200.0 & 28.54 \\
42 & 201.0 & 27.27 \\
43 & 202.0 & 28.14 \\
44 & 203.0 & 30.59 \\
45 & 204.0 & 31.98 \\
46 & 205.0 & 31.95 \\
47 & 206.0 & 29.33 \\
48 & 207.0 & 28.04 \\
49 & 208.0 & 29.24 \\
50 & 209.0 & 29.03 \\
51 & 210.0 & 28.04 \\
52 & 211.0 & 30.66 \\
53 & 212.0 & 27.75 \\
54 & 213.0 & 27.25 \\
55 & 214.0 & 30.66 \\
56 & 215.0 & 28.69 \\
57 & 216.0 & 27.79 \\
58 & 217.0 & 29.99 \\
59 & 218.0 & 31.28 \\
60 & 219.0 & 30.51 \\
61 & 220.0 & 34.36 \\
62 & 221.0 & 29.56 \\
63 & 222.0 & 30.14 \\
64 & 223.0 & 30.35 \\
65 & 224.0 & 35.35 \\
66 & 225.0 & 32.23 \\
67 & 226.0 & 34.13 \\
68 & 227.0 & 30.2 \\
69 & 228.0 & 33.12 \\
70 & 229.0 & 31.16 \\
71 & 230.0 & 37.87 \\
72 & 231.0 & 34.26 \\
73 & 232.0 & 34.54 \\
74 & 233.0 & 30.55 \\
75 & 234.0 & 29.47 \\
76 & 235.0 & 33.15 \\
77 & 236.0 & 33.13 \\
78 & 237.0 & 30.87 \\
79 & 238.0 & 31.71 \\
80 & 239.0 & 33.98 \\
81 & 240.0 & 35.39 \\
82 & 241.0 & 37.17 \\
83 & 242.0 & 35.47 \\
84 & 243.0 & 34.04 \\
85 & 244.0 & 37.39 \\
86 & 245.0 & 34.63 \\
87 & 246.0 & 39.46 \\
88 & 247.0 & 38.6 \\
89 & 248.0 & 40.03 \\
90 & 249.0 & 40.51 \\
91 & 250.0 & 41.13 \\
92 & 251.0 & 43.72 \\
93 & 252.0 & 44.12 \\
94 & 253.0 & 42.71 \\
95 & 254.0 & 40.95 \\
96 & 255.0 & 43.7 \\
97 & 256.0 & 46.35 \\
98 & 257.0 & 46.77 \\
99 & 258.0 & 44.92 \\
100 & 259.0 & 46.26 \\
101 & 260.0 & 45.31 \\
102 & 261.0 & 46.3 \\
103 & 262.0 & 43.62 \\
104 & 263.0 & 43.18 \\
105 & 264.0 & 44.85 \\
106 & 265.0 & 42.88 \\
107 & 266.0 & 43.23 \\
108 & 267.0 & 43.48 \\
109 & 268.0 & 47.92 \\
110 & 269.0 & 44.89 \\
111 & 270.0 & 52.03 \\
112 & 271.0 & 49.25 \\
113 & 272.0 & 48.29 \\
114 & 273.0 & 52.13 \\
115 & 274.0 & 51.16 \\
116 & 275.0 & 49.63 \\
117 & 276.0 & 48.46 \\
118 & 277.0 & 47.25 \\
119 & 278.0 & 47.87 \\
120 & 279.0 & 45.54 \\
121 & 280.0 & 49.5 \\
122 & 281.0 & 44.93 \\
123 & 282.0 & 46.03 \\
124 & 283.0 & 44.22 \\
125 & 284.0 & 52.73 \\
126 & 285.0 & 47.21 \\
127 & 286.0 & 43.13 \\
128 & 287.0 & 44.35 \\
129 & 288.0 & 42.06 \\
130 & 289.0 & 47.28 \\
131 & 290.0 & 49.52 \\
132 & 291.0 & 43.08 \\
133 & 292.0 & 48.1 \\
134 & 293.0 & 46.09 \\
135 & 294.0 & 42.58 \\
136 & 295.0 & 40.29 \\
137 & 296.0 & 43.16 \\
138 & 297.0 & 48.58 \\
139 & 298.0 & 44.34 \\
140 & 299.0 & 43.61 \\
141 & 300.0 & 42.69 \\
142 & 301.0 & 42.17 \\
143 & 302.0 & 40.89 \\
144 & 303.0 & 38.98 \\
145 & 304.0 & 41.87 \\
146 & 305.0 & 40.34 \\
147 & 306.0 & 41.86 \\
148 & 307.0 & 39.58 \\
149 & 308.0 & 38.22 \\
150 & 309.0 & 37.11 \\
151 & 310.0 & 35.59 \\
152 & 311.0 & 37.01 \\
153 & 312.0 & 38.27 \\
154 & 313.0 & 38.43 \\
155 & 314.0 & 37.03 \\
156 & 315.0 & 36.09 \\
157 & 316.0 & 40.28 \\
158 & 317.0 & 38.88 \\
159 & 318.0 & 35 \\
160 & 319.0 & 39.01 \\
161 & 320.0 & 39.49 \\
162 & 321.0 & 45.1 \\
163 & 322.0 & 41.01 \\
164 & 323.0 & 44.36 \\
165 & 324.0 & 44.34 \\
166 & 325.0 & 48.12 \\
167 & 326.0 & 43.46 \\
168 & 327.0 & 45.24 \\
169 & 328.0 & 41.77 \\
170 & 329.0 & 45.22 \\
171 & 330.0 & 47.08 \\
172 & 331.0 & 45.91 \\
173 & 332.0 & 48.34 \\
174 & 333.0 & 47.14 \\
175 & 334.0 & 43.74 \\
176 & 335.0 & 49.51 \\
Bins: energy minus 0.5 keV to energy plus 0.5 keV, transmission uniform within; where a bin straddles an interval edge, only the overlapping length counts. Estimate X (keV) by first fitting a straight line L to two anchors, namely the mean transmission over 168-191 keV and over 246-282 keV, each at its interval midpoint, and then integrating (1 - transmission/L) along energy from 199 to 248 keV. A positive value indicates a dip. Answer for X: 8.5 keV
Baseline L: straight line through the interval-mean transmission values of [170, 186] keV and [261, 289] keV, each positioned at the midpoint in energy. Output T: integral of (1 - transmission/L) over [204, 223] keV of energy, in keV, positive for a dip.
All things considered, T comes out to 3.7 keV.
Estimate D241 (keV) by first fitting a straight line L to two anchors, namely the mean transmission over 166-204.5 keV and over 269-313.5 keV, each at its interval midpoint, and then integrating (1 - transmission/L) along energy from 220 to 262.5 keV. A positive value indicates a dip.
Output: 0.87 keV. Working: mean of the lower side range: 30.5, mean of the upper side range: 44.4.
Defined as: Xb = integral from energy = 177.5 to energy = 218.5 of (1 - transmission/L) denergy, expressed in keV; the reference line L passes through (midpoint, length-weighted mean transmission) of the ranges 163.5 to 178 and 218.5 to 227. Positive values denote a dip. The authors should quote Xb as 3.9 keV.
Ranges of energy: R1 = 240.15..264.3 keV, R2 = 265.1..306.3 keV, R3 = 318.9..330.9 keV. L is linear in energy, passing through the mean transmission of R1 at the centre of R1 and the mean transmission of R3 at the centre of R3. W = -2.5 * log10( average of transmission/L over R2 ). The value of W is -0.07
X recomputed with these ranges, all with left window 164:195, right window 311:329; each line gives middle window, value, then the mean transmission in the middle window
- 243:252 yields -0.87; 39.4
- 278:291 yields -2.65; 46.3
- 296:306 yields -0.75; 42.6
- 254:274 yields -4.86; 46.1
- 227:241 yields 0.76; 33.1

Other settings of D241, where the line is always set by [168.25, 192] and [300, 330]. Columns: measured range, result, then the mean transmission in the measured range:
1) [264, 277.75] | -3.7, 47.6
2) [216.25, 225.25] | 0.7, 31.4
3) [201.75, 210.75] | 0.9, 29.7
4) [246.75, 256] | -1.5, 42.1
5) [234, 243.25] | 0.4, 33.6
